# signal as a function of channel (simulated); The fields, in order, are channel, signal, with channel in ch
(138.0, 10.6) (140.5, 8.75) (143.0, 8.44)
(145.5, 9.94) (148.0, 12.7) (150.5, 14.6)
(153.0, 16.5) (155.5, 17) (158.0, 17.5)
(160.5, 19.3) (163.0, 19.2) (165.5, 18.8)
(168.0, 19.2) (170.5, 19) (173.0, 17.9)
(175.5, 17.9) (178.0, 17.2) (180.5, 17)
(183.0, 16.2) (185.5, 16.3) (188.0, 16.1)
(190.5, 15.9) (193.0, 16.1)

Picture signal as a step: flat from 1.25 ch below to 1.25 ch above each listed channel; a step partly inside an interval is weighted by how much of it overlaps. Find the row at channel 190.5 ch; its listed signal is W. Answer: 15.9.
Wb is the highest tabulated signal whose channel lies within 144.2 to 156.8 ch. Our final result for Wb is 17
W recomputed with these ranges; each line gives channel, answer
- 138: 10.6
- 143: 8.44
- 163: 19.2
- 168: 19.2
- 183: 16.2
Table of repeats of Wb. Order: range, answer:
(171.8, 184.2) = 17.9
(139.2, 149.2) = 12.7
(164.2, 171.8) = 19.2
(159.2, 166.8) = 19.3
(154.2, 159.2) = 17.5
